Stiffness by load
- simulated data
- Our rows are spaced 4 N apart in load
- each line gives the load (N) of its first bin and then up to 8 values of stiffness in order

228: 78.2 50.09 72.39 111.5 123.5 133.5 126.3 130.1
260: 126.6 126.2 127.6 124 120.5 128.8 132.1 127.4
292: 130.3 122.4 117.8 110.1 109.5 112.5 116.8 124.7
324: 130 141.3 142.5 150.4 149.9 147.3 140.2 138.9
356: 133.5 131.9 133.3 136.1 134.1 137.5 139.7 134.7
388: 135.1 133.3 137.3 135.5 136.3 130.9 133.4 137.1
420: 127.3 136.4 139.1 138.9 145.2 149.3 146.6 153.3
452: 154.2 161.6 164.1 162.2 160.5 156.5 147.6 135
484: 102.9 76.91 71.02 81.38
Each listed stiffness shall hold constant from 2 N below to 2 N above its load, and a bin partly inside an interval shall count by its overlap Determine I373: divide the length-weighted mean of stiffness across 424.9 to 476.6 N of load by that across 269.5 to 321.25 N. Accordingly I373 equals 1.3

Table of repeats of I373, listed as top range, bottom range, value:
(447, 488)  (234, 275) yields 1.22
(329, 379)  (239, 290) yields 1.11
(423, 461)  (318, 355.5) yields 1.06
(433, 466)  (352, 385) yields 1.14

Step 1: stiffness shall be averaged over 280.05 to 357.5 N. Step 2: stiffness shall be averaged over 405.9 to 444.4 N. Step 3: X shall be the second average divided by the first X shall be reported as 1.06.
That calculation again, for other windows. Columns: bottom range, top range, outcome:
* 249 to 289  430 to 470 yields 1.21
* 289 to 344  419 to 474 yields 1.17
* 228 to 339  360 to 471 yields 1.18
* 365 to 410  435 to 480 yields 1.14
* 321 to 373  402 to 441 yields 0.99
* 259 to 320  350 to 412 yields 1.11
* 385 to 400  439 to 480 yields 1.14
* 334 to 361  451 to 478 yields 1.11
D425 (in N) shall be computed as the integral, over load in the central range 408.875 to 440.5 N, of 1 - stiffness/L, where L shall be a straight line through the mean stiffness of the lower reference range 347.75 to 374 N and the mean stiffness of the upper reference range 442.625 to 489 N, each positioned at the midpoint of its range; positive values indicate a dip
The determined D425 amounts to 0.79 N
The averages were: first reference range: 135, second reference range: 145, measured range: 138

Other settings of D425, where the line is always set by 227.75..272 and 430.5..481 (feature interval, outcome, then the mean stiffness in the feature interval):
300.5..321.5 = 1.5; 115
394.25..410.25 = 0.8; 135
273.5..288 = -1.2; 127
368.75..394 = 0.3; 136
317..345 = -2.6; 140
